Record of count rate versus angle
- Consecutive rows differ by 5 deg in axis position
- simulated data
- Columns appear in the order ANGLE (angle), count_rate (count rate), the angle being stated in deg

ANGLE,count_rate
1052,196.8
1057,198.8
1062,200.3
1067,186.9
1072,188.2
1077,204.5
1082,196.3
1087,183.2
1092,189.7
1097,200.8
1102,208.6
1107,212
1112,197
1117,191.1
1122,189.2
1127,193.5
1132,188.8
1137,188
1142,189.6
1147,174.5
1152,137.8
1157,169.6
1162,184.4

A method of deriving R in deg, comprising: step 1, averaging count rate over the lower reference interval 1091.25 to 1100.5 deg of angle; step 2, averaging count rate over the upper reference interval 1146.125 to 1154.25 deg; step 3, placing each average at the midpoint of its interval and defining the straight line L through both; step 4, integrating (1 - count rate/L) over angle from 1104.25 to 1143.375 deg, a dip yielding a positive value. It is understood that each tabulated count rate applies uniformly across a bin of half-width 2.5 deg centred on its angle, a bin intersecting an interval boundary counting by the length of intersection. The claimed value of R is -4.3 deg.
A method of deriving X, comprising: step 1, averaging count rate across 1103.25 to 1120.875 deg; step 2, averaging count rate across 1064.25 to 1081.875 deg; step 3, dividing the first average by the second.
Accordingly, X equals 1.03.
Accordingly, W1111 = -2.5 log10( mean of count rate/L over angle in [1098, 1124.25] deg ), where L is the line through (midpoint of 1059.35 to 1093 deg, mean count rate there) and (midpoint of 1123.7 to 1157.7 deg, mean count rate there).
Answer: -0.084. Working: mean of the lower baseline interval 193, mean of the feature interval 200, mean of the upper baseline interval 178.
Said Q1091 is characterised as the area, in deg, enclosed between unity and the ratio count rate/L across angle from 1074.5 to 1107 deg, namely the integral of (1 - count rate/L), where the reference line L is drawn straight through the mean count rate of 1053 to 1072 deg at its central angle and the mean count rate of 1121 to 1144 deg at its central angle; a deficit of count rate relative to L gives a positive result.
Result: -1.0 deg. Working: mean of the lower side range 195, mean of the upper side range 190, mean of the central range 198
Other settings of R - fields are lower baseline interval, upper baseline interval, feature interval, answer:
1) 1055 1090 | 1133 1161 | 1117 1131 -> -0.88 deg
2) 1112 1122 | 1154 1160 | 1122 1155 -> 0.04 deg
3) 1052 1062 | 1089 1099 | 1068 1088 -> 0.30 deg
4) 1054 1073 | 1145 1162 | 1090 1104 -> -1.31 deg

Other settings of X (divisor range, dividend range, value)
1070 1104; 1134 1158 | 0.88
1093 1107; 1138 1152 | 0.86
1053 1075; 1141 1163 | 0.87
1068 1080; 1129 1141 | 0.97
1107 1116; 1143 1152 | 0.83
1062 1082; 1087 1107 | 1.02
